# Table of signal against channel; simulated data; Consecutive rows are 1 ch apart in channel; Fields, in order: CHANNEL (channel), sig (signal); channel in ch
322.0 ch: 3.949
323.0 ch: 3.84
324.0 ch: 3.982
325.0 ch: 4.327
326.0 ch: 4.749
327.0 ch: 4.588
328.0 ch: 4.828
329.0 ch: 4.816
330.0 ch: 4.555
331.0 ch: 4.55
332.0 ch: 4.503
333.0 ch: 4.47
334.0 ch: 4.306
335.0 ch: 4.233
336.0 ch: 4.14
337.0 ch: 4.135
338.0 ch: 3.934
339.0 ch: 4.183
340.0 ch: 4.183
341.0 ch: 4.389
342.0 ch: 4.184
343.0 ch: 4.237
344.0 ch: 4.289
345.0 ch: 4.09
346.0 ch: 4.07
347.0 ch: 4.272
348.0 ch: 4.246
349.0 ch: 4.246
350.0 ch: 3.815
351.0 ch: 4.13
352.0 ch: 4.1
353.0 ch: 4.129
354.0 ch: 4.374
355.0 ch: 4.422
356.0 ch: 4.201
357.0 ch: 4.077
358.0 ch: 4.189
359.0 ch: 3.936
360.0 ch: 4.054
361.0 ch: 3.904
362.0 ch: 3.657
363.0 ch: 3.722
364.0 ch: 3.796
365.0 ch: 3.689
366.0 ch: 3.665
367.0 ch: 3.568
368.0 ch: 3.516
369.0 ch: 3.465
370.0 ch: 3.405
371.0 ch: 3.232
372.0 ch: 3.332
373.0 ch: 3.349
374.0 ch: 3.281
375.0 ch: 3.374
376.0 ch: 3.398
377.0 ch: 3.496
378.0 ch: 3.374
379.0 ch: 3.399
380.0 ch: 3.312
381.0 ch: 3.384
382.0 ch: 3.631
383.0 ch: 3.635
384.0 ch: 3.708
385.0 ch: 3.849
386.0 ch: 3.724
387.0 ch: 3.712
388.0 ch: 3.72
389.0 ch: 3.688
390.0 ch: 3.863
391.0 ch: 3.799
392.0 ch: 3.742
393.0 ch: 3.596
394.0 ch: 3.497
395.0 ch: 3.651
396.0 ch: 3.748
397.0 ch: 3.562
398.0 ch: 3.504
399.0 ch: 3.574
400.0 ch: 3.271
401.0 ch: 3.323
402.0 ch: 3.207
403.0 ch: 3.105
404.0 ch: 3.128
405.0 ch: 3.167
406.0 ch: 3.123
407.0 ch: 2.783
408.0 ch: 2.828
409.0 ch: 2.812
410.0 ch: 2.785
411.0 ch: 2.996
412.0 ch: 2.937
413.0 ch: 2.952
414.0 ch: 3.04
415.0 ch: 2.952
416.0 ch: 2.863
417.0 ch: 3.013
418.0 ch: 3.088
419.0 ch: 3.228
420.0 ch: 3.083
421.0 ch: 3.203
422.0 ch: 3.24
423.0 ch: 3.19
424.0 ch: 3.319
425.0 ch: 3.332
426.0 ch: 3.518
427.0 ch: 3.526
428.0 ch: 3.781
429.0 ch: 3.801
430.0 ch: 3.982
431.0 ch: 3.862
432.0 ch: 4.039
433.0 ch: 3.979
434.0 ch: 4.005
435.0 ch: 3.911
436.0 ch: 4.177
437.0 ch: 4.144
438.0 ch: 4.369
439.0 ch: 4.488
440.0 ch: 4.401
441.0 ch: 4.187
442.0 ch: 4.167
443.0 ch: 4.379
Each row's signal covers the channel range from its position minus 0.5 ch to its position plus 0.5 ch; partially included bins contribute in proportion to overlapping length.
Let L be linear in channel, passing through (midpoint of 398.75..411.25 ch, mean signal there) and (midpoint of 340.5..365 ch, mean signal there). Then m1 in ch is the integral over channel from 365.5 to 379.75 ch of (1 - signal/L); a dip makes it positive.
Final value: 1.1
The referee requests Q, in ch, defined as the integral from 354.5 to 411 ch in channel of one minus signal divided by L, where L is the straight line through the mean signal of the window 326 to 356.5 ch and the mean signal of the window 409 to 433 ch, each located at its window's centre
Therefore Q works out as 3.7 ch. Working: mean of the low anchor 4.29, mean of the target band 3.53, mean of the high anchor 3.3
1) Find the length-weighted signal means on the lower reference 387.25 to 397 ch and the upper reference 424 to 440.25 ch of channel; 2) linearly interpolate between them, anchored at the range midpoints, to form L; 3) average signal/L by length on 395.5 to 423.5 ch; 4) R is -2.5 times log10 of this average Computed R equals 0.21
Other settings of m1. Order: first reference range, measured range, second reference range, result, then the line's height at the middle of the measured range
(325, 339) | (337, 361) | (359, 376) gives -0.9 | 4.02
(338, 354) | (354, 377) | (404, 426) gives 0.9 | 3.86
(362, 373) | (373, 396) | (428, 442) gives 0.6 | 3.68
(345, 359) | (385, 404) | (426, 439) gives 2.3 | 4.06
